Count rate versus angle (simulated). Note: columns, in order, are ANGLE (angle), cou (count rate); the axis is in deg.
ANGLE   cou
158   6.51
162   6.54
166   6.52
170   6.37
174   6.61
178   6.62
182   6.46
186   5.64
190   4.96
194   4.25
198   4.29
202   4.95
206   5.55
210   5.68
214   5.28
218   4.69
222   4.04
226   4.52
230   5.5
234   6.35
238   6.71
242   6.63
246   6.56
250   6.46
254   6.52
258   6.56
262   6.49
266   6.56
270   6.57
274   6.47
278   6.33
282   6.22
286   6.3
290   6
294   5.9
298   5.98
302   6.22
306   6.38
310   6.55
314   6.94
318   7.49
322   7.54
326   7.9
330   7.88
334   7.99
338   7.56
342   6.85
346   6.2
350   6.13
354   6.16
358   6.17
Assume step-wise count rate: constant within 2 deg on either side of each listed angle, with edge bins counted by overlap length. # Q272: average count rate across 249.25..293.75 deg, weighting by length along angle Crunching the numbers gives 6.39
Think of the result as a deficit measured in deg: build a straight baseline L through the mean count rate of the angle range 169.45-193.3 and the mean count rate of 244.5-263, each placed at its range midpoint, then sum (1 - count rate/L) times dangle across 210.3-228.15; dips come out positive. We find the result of 4.3 deg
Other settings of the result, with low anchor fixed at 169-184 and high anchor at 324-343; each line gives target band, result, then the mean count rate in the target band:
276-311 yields 5.61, 6.2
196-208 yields 3.19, 4.93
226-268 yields 4.19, 6.34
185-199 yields 3.96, 4.76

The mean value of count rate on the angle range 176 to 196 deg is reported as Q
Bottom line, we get 5.59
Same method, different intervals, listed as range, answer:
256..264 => 6.53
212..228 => 4.63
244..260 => 6.52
